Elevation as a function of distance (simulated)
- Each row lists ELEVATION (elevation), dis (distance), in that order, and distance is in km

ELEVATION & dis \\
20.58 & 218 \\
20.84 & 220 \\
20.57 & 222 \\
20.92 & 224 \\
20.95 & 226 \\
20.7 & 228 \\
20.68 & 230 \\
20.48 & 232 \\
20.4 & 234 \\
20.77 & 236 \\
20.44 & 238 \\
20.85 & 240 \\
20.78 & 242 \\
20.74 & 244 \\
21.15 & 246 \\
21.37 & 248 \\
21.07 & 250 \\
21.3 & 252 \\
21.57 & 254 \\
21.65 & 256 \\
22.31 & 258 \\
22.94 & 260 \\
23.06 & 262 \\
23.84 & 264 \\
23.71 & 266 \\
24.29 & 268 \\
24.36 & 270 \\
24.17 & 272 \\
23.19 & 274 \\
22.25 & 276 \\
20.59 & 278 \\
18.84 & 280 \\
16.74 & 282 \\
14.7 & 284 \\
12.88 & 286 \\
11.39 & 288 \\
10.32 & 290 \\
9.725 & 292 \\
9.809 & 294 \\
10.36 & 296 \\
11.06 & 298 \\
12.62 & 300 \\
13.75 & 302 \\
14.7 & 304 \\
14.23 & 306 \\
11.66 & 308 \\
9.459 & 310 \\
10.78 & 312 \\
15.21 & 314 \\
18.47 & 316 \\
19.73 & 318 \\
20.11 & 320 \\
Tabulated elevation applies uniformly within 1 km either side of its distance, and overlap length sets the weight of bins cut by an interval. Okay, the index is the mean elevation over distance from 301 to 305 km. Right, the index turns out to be 14.2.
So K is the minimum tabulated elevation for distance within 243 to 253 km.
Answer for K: 20.74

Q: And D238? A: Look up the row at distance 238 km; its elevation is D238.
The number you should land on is 20.44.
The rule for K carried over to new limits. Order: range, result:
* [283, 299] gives 9.725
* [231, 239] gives 20.4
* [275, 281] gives 18.84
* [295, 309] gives 10.36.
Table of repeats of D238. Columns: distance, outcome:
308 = 11.66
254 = 21.57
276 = 22.25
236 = 20.77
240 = 20.85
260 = 22.94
